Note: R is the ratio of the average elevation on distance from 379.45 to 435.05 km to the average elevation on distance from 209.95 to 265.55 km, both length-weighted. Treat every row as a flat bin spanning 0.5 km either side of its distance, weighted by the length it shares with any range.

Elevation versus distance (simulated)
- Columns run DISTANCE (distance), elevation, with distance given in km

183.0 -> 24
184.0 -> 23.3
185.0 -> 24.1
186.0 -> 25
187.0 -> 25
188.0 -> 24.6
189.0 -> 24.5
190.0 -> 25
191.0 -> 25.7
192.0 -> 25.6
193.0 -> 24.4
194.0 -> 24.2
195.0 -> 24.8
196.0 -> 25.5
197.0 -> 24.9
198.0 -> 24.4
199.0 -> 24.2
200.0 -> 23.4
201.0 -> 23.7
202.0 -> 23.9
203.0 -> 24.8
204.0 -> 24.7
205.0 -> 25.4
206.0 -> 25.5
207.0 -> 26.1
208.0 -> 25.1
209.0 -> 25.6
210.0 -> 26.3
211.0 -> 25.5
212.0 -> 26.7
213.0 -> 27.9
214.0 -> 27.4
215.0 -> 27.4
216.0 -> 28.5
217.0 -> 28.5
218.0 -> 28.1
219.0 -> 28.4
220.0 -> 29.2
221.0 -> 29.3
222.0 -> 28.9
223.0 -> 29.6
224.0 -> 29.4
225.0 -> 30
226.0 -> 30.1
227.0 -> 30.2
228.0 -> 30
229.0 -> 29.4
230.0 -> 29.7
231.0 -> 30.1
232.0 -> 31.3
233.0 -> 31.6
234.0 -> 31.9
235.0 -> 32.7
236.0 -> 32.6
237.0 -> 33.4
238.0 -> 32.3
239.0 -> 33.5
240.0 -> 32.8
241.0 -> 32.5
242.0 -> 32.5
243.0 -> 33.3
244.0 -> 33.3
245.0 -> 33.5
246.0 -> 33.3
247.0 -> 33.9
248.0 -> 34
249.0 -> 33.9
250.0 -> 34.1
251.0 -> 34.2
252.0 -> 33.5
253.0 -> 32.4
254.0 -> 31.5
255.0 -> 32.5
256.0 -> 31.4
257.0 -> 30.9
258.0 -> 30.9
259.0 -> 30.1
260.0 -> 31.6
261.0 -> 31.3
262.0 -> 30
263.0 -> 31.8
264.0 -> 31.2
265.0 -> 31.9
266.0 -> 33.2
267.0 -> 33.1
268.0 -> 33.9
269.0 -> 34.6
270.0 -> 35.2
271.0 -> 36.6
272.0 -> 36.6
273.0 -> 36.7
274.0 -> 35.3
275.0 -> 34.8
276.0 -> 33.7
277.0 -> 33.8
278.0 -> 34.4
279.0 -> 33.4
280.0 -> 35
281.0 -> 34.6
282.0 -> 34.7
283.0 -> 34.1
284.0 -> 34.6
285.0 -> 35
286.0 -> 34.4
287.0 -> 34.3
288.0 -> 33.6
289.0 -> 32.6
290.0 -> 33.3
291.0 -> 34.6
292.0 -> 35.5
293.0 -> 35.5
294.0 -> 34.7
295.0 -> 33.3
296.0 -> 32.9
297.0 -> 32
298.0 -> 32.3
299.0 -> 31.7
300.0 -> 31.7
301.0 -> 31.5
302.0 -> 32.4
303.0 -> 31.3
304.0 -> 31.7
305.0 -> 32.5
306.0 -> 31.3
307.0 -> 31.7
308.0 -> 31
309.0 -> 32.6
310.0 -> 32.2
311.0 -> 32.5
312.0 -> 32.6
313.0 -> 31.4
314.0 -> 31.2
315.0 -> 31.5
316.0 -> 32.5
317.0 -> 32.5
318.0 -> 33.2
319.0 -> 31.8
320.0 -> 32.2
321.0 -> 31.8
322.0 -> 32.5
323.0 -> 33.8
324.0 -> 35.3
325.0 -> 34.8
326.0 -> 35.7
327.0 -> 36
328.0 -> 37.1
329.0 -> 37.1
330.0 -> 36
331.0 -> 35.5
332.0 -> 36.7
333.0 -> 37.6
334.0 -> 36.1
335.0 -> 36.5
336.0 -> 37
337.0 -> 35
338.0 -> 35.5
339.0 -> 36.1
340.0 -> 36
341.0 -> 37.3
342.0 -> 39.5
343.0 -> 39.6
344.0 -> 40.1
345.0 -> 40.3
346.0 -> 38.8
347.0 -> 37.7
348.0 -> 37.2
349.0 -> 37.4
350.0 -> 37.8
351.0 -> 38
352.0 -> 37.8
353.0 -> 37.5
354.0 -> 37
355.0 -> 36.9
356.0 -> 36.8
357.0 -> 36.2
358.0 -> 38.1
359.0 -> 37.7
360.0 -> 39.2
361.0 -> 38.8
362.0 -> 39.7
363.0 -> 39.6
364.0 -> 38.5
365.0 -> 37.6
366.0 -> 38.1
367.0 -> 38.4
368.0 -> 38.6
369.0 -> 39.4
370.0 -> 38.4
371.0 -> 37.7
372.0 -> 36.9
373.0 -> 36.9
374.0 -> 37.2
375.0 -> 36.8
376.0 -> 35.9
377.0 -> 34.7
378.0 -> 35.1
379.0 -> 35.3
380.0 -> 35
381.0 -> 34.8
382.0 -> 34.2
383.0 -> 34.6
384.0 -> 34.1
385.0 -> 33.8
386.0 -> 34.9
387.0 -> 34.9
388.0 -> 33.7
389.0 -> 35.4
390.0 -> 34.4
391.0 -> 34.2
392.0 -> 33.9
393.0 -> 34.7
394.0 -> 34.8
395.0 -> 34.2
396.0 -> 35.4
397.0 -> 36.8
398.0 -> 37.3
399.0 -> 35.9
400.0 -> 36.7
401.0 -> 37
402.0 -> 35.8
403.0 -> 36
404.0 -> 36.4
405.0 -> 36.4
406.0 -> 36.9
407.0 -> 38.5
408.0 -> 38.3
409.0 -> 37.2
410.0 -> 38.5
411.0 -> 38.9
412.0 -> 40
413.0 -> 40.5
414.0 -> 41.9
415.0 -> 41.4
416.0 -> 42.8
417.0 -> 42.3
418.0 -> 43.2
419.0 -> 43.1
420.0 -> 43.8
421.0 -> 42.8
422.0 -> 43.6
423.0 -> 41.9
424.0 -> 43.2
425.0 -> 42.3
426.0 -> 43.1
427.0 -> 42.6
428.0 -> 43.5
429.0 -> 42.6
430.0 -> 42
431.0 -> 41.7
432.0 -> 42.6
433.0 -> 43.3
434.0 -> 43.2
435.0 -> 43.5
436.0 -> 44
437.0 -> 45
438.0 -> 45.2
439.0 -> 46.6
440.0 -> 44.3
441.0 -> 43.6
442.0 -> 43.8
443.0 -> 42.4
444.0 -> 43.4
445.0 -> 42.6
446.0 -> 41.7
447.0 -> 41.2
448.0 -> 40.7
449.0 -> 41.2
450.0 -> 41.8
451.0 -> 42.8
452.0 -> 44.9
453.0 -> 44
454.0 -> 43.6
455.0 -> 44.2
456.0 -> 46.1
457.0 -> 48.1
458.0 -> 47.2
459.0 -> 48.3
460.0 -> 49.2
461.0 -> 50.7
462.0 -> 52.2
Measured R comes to 1.25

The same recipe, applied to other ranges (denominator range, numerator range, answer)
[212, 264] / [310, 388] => 1.16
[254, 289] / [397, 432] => 1.20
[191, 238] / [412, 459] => 1.57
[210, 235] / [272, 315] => 1.14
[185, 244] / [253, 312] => 1.19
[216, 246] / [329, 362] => 1.21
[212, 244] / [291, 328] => 1.08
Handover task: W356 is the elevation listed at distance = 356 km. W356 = 36.8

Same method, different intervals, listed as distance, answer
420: 43.8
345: 40.3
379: 35.3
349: 37.4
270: 35.2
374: 37.2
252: 33.5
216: 28.5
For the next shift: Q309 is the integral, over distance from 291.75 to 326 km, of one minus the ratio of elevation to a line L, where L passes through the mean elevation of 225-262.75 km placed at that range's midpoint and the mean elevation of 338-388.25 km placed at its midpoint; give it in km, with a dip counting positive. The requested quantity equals 2.2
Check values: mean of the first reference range 32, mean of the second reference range 37.1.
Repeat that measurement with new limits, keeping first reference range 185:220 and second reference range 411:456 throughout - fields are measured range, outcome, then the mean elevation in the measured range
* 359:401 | 2.8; 36.3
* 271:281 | -1.2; 34.9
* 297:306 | 0.3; 31.9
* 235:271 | -4.1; 32.7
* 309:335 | 0.4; 34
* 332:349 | -0.7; 37.5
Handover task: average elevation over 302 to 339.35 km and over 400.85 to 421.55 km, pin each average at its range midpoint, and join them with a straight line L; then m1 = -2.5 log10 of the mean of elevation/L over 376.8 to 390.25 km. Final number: 0.10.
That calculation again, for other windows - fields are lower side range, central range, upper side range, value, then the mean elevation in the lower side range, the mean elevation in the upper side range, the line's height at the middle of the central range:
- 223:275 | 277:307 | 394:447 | 0.037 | 32.5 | 40.9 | 34.6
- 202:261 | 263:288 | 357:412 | -0.075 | 30.2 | 36.6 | 32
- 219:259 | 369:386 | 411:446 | 0.118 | 31.7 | 42.9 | 39.9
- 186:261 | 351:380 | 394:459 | 0.007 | 29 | 41.5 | 37.7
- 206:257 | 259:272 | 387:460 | -0.017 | 30.5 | 40.9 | 32.4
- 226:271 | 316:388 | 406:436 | 0.044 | 32.3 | 41.8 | 38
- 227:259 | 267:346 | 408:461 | 0.047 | 32.3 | 43.1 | 35.9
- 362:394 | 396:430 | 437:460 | 0.003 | 36.1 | 44.1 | 40.1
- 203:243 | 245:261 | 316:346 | -0.051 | 29.2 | 35.8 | 31.1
